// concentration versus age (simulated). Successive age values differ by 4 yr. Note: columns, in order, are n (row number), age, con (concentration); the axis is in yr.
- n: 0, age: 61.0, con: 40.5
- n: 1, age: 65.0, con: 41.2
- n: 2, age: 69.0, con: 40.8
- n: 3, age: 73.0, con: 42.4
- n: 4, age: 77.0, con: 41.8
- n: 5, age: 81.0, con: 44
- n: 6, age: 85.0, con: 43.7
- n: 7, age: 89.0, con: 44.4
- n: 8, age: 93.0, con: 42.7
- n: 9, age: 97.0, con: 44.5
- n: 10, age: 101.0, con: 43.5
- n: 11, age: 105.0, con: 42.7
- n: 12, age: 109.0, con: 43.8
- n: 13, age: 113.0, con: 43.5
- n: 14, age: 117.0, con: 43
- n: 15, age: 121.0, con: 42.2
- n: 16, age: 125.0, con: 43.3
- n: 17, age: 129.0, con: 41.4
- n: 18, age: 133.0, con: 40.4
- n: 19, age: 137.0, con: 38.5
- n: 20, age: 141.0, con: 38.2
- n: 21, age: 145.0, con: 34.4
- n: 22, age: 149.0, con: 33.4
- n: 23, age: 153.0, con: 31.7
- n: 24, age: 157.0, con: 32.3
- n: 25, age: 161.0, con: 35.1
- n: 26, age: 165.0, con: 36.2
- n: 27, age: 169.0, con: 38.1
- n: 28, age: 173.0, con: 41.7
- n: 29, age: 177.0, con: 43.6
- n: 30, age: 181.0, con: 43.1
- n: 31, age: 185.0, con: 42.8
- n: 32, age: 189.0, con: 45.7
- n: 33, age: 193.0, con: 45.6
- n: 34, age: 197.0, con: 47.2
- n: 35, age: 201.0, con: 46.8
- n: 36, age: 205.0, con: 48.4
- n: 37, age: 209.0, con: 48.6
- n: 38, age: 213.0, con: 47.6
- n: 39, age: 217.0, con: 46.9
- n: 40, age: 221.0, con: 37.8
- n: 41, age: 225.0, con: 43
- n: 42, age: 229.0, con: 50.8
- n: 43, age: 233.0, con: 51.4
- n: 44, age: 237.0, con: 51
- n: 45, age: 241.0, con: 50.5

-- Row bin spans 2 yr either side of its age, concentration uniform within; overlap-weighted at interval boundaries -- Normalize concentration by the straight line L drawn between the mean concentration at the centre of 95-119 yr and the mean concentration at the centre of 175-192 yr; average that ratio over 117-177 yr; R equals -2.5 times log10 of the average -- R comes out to 0.152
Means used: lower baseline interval 43.5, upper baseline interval 43.9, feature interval 38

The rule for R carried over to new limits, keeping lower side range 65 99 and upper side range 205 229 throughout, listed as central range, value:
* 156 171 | 0.242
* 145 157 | 0.325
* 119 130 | 0.035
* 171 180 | 0.051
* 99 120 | 0.006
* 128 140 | 0.107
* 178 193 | 0.022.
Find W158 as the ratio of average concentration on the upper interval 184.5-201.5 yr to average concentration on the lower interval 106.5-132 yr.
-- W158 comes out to 1.07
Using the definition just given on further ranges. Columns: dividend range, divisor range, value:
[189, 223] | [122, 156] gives 1.22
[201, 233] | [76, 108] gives 1.07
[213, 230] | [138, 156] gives 1.29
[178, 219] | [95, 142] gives 1.10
